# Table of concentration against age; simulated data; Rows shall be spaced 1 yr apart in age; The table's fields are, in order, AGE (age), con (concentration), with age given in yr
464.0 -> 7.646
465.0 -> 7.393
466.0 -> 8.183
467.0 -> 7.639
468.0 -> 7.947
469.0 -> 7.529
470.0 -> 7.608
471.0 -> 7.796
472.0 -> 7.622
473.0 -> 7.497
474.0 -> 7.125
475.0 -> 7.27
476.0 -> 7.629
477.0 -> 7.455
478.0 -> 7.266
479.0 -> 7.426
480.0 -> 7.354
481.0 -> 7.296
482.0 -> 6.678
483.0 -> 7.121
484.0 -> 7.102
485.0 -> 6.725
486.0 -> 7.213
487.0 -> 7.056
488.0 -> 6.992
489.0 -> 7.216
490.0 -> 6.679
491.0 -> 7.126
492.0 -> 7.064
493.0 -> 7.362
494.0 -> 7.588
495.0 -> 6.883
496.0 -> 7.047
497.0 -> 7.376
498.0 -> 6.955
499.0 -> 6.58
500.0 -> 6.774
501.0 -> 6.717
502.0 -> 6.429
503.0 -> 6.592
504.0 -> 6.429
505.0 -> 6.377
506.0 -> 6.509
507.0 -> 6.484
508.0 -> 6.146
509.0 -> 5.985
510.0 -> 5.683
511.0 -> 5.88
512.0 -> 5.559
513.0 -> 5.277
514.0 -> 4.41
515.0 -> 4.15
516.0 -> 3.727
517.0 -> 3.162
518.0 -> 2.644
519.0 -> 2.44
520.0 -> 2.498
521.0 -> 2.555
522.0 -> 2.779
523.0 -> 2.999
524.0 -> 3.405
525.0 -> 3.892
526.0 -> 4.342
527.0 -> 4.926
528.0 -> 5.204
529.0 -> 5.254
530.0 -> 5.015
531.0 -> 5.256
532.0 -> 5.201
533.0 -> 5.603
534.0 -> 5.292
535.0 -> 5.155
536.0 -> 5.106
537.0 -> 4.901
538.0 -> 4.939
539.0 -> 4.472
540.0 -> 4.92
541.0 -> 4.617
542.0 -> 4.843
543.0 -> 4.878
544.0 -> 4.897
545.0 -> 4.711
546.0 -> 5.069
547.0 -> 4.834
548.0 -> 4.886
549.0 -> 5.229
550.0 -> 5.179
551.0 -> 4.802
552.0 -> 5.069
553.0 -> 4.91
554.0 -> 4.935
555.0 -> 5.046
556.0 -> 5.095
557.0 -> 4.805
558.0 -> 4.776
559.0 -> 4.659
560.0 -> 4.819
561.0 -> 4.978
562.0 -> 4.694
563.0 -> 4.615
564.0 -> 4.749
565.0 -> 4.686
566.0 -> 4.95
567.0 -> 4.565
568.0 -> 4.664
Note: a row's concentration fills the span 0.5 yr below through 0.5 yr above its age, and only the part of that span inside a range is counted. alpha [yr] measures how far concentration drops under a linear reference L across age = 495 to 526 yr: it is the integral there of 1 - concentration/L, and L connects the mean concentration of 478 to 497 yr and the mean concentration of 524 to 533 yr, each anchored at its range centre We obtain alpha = 4.3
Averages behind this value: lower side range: 7.12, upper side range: 4.84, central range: 5.13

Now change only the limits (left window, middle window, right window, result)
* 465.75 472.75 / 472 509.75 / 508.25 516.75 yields -3.57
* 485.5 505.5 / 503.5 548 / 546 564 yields 8.59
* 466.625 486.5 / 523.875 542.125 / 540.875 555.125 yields 1.82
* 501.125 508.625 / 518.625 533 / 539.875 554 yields 4.03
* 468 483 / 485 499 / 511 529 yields -2.33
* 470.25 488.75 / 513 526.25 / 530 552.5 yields 5.56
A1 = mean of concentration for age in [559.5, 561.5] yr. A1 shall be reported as 4.9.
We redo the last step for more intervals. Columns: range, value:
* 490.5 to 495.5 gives 7.2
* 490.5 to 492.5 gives 7.1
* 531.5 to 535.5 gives 5.31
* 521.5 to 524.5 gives 3.06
